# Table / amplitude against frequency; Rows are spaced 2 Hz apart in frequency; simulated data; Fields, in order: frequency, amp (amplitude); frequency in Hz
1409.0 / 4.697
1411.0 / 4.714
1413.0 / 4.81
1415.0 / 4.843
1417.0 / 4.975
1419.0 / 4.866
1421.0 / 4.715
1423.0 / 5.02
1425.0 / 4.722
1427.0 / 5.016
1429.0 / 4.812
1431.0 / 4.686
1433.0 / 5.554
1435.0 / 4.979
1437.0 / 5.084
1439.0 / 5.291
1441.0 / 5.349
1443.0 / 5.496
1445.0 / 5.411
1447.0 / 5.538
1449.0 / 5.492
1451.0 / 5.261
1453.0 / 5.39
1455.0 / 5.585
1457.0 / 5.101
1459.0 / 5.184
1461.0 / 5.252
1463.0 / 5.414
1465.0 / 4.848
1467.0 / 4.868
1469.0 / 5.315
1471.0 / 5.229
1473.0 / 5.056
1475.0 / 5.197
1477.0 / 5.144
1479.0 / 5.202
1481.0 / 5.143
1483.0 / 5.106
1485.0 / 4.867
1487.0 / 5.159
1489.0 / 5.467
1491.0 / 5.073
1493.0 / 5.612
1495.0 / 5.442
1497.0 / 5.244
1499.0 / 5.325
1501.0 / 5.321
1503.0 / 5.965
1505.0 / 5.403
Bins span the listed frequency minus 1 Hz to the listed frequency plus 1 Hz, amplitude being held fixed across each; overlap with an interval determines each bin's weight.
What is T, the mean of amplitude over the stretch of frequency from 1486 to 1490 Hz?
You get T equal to 5.31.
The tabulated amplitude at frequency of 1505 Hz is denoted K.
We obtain 5.403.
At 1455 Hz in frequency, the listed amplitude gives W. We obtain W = 5.585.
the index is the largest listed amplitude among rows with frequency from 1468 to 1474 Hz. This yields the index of 5.315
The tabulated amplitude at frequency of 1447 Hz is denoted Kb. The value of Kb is 5.538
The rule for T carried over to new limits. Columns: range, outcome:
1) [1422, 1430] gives 4.89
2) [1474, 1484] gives 5.16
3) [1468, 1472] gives 5.27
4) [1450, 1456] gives 5.41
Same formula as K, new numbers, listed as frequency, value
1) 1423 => 5.02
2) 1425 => 4.722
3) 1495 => 5.442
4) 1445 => 5.411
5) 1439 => 5.291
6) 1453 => 5.39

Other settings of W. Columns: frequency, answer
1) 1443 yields 5.496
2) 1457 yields 5.101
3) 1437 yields 5.084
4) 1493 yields 5.612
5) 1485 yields 4.867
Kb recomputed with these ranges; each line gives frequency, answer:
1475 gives 5.197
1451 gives 5.261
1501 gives 5.321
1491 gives 5.073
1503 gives 5.965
